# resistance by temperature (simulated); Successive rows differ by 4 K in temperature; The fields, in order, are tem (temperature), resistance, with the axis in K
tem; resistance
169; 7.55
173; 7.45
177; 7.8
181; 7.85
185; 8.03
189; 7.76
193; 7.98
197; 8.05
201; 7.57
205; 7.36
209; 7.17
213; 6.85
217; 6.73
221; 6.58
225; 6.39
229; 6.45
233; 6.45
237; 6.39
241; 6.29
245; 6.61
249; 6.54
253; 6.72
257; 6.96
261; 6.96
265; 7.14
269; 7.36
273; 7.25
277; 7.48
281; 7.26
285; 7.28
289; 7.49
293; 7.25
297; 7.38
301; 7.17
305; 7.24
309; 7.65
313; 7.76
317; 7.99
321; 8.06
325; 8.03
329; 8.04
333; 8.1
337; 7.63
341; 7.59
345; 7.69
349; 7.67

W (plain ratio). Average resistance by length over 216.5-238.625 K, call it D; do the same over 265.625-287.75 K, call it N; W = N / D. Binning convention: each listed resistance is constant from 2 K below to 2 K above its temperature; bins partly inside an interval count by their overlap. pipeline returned 1.13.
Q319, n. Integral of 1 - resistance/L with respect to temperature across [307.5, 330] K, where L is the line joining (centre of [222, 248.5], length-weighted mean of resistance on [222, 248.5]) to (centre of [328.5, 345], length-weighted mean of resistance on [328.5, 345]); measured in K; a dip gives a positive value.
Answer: -1.1 K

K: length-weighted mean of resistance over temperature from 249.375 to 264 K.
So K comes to 6.86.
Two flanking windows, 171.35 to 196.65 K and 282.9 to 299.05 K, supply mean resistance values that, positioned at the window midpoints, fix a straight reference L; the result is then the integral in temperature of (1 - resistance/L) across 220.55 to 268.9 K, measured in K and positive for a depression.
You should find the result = 5.8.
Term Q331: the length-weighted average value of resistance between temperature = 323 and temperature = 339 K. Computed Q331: 7.95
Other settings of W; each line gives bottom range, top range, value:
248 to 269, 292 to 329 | 1.10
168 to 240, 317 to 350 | 1.09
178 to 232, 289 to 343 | 1.05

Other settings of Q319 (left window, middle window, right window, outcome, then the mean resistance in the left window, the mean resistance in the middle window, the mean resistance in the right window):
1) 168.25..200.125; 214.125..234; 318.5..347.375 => 3.3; 7.81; 6.54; 7.88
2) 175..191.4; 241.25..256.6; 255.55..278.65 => 1.5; 7.86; 6.62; 7.19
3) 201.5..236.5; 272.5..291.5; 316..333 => 0.4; 6.77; 7.36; 8.04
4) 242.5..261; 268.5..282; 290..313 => -0.6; 6.72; 7.34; 7.38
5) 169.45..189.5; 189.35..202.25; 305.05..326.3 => -0.2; 7.76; 7.87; 7.83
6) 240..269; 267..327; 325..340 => -0.8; 6.8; 7.51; 7.92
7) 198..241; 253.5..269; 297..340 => 0.4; 6.8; 7.03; 7.74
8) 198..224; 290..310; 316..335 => 1.3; 7.06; 7.33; 8.05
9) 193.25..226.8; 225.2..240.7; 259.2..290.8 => 1.7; 7.14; 6.41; 7.28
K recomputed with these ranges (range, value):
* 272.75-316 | 7.4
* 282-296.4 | 7.34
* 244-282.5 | 7.04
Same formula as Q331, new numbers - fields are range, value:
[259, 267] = 7.05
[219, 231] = 6.47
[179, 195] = 7.9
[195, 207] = 7.66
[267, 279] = 7.36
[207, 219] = 6.92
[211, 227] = 6.64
